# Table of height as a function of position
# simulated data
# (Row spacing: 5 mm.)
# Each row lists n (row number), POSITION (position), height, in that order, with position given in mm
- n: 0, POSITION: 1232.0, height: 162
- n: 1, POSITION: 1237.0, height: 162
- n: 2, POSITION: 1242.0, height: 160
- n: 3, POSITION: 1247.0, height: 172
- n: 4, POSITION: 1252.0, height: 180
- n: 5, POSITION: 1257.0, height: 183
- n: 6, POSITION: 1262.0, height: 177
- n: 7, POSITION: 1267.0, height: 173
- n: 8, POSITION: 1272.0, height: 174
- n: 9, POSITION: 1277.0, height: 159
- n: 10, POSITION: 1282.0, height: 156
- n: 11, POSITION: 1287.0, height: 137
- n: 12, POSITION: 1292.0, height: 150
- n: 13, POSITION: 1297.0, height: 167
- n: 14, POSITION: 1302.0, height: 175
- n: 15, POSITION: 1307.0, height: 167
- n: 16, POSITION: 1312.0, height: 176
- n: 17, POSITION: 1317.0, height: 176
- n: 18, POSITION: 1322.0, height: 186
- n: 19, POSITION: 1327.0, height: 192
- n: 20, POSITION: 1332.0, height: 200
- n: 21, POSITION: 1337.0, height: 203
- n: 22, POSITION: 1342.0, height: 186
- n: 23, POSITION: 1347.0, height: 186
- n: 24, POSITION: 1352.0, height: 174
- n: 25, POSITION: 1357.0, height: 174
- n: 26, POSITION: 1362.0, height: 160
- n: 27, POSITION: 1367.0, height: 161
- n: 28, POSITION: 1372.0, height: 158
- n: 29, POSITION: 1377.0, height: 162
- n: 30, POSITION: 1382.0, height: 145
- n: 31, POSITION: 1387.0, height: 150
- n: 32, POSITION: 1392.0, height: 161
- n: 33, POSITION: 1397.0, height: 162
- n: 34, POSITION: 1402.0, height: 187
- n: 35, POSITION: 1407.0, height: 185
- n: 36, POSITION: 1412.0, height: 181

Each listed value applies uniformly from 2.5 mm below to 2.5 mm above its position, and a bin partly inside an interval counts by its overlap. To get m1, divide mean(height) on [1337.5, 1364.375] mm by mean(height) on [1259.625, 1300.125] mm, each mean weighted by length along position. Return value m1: 1.1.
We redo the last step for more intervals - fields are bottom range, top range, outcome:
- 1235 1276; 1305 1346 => 1.08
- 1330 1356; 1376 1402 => 0.84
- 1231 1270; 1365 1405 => 0.94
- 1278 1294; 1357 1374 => 1.09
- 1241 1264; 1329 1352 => 1.09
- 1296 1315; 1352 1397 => 0.93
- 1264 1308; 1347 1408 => 1.02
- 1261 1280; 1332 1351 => 1.13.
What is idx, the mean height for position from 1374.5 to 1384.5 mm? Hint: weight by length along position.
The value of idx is 154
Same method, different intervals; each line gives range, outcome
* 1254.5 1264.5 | 180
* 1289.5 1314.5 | 167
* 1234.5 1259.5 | 171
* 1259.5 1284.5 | 168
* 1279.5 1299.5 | 152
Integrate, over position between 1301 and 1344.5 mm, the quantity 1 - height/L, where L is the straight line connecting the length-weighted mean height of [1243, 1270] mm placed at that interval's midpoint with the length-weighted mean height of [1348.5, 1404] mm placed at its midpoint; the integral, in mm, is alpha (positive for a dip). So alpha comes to -4.1 mm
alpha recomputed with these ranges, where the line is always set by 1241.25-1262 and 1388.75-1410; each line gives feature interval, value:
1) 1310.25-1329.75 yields -1.0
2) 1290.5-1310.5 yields 1.0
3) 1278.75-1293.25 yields 2.2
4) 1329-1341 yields -1.7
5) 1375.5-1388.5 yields 1.6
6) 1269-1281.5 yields 0.7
